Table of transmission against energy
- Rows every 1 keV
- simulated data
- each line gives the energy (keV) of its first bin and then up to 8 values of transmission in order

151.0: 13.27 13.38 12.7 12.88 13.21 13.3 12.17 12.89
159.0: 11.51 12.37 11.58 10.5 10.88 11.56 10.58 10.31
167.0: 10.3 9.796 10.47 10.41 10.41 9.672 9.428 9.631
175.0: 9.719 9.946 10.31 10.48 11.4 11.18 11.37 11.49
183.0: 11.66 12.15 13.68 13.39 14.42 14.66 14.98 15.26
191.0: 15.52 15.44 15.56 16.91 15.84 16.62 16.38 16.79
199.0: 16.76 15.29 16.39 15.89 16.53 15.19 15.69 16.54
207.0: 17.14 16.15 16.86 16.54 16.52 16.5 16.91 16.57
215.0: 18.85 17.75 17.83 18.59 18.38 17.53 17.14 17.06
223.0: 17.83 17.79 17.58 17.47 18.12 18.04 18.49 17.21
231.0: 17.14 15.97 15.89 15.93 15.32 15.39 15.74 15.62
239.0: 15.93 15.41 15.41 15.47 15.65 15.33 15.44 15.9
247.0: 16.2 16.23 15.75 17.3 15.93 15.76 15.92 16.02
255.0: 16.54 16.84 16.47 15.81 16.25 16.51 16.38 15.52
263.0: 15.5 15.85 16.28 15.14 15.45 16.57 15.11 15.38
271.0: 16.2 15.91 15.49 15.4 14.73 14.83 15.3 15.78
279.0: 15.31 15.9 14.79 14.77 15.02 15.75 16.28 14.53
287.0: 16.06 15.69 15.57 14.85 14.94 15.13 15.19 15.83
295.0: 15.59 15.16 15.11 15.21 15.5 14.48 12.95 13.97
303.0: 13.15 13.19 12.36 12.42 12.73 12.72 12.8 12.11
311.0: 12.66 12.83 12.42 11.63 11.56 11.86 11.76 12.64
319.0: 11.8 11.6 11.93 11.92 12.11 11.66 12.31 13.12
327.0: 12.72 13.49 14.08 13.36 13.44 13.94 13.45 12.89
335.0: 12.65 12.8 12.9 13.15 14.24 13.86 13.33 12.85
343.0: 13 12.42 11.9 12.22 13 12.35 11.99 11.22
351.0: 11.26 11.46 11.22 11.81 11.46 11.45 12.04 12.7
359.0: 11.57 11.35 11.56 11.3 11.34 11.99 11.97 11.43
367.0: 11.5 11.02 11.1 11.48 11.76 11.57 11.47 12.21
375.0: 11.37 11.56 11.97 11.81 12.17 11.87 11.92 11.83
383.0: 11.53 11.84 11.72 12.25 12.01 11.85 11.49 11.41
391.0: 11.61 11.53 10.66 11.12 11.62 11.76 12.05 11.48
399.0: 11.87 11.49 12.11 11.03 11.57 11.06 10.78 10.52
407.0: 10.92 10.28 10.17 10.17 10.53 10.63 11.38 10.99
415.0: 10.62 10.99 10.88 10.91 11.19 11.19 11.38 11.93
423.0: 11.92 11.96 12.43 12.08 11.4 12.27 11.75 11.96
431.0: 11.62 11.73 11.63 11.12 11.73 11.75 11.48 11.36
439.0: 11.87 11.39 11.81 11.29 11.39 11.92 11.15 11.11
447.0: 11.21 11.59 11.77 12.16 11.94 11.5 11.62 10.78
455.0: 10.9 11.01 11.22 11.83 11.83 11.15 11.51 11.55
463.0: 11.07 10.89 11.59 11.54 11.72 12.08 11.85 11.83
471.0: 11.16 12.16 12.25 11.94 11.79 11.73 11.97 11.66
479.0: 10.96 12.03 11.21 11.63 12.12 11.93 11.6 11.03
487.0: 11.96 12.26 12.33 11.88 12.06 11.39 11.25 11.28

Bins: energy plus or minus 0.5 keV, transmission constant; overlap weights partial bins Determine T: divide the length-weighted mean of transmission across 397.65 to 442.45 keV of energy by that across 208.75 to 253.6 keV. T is 0.7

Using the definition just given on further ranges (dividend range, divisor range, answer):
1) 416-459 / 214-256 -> 0.69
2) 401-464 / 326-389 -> 0.93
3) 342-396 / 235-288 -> 0.75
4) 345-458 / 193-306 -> 0.72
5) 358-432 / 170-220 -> 0.78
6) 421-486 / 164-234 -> 0.79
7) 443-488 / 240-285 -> 0.74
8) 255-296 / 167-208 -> 1.16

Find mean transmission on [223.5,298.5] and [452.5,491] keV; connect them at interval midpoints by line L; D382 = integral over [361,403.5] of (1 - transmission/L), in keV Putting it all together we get 5.7 keV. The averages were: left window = 15.9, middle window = 11.6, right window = 11.6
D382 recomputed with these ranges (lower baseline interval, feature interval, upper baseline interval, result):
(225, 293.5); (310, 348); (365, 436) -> 2.8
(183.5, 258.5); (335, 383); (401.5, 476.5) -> 4.4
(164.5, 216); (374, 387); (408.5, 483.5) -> 0.3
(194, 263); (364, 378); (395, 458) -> 1.3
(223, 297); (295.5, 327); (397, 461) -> 3.7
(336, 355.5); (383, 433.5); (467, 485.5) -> 3.0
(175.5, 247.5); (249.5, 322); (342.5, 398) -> -4.2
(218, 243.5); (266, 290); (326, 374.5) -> -0.8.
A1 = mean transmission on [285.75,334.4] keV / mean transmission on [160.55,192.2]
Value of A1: 1.2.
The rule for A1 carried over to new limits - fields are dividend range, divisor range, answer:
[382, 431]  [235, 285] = 0.72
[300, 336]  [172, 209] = 0.90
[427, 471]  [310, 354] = 0.92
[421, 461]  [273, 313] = 0.80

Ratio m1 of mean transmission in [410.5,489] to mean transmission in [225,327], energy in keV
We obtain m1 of 0.8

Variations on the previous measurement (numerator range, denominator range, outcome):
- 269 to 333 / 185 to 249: 0.85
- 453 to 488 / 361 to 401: 0.99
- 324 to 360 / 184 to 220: 0.78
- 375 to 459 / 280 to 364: 0.87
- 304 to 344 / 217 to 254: 0.77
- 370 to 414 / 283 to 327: 0.84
